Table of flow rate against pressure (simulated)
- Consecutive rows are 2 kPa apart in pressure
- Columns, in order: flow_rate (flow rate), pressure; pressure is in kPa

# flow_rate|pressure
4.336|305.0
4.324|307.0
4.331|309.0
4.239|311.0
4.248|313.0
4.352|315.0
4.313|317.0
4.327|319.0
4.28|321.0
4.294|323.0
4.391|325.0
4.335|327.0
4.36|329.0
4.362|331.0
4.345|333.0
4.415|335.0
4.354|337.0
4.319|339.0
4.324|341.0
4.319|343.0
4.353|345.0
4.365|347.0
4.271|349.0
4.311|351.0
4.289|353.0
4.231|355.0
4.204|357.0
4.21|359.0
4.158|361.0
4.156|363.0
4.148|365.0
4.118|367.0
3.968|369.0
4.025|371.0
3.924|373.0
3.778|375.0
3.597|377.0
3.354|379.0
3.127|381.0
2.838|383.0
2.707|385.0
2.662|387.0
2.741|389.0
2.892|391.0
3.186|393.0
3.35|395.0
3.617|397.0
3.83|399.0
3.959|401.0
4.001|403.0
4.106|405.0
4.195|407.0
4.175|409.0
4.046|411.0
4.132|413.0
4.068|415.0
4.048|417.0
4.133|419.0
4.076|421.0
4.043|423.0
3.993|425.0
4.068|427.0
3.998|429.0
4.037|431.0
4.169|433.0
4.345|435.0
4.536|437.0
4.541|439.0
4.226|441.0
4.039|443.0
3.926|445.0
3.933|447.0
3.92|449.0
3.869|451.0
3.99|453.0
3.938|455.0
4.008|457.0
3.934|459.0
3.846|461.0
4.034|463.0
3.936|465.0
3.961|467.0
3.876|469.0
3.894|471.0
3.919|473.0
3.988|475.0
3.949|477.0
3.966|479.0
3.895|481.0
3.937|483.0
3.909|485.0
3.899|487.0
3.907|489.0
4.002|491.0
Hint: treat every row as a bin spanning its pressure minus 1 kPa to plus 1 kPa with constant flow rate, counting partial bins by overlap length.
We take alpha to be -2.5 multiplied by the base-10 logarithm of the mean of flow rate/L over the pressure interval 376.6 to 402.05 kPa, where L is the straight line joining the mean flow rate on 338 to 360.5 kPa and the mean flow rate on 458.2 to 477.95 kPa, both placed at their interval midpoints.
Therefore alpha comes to 0.282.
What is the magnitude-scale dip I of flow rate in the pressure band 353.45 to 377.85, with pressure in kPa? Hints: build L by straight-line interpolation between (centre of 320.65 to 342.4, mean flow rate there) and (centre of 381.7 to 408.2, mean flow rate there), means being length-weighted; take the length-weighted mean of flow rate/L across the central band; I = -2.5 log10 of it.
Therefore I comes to -0.060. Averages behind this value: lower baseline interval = 4.34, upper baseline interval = 3.39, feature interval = 4.05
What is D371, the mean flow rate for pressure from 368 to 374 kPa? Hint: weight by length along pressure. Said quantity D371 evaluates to 3.97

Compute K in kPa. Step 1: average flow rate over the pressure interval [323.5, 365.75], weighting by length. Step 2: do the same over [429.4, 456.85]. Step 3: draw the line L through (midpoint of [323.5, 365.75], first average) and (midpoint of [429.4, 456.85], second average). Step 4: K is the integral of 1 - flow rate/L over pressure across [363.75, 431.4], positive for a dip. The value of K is 7.4 kPa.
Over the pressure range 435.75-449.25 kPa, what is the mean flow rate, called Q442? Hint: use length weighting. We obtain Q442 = 4.18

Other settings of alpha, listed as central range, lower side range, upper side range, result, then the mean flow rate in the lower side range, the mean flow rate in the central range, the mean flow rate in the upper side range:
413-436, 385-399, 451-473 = -0.17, 3.1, 4.09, 3.94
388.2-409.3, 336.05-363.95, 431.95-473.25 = 0.15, 4.28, 3.63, 4.04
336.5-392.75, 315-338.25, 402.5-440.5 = 0.12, 4.34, 3.83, 4.15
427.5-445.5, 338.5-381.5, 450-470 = -0.06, 4.08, 4.21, 3.94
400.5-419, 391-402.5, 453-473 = -0.13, 3.55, 4.09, 3.94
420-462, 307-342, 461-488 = -0.01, 4.33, 4.07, 3.93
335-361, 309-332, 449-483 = -0.01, 4.32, 4.3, 3.94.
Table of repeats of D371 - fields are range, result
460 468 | 3.94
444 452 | 3.91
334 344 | 4.35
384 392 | 2.75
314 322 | 4.32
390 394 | 3.04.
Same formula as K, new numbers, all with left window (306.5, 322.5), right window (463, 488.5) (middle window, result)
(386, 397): 2.9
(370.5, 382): 1.5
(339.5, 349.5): -0.2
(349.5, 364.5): -0.1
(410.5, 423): 0.0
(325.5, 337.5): -0.3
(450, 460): 0.1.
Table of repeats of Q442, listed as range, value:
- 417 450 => 4.12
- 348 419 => 3.79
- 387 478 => 3.93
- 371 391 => 3.22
